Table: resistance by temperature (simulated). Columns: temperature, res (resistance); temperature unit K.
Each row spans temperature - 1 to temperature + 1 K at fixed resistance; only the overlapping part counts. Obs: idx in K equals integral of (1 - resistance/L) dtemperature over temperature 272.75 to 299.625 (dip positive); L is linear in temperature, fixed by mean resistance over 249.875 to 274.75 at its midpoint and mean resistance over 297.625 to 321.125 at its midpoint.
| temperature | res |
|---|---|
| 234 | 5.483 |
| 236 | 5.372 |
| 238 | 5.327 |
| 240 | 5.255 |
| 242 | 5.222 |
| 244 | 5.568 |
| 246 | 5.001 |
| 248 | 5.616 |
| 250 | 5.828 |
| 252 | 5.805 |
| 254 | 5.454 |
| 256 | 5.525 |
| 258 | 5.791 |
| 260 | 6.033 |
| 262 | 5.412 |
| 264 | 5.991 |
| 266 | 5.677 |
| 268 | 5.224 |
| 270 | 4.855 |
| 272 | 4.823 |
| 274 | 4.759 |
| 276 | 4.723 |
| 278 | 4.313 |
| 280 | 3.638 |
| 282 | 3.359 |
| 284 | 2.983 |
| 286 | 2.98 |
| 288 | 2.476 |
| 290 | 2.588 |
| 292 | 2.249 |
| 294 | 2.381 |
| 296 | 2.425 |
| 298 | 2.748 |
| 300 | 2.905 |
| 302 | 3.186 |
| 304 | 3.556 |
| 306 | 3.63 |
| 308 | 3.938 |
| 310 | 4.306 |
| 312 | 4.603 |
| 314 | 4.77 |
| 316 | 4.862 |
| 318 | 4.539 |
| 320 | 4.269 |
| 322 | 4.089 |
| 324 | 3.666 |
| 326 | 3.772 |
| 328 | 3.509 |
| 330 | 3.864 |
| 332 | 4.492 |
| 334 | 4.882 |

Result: 8.7 K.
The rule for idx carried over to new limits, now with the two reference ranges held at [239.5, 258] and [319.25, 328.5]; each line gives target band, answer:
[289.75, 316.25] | 5.3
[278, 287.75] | 3.0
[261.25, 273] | -0.5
